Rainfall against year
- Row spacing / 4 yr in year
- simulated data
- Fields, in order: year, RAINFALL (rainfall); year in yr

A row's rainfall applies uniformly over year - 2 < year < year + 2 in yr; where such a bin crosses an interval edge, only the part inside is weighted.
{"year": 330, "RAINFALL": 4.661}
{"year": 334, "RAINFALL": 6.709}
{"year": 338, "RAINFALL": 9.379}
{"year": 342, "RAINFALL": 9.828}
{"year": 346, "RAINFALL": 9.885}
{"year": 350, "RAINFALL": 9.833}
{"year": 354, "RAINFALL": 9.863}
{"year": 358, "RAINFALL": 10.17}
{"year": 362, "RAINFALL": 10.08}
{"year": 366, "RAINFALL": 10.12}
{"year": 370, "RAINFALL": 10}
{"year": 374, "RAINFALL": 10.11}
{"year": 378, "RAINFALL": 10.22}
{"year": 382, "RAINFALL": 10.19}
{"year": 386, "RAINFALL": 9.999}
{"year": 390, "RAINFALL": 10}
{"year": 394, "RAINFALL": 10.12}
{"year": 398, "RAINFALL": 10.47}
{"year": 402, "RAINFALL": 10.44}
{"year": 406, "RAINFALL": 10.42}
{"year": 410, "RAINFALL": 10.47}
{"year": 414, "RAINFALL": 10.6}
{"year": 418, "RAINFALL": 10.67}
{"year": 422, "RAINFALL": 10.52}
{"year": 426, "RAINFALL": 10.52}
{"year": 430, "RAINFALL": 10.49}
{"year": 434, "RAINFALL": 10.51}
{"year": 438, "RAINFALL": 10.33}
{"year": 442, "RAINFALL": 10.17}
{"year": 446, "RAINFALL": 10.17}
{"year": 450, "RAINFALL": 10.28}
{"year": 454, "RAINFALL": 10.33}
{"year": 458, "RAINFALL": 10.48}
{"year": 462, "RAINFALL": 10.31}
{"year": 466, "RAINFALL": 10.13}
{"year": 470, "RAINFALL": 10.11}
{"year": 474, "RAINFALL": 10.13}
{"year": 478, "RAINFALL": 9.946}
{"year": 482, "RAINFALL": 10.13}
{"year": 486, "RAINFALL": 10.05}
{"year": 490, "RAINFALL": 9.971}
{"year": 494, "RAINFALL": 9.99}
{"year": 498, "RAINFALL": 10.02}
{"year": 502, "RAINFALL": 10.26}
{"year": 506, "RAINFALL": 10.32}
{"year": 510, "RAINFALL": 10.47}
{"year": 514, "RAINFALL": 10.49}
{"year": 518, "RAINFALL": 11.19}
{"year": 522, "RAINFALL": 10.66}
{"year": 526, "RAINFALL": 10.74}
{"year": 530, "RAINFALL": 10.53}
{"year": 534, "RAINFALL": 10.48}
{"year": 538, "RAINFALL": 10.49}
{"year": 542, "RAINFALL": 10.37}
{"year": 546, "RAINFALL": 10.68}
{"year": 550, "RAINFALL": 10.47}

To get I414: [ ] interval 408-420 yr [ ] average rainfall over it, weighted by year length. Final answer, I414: 10.6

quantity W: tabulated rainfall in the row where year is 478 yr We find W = 9.946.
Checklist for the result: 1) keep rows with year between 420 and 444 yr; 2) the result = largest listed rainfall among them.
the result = 10.52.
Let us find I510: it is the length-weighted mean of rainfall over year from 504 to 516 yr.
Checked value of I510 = 10.4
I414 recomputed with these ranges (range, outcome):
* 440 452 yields 10.2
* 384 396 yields 10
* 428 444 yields 10.4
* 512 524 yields 10.8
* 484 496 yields 10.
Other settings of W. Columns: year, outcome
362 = 10.08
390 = 10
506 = 10.32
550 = 10.47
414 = 10.6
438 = 10.33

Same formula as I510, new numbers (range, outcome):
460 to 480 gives 10.1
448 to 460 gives 10.4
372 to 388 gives 10.1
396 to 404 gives 10.5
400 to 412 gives 10.4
